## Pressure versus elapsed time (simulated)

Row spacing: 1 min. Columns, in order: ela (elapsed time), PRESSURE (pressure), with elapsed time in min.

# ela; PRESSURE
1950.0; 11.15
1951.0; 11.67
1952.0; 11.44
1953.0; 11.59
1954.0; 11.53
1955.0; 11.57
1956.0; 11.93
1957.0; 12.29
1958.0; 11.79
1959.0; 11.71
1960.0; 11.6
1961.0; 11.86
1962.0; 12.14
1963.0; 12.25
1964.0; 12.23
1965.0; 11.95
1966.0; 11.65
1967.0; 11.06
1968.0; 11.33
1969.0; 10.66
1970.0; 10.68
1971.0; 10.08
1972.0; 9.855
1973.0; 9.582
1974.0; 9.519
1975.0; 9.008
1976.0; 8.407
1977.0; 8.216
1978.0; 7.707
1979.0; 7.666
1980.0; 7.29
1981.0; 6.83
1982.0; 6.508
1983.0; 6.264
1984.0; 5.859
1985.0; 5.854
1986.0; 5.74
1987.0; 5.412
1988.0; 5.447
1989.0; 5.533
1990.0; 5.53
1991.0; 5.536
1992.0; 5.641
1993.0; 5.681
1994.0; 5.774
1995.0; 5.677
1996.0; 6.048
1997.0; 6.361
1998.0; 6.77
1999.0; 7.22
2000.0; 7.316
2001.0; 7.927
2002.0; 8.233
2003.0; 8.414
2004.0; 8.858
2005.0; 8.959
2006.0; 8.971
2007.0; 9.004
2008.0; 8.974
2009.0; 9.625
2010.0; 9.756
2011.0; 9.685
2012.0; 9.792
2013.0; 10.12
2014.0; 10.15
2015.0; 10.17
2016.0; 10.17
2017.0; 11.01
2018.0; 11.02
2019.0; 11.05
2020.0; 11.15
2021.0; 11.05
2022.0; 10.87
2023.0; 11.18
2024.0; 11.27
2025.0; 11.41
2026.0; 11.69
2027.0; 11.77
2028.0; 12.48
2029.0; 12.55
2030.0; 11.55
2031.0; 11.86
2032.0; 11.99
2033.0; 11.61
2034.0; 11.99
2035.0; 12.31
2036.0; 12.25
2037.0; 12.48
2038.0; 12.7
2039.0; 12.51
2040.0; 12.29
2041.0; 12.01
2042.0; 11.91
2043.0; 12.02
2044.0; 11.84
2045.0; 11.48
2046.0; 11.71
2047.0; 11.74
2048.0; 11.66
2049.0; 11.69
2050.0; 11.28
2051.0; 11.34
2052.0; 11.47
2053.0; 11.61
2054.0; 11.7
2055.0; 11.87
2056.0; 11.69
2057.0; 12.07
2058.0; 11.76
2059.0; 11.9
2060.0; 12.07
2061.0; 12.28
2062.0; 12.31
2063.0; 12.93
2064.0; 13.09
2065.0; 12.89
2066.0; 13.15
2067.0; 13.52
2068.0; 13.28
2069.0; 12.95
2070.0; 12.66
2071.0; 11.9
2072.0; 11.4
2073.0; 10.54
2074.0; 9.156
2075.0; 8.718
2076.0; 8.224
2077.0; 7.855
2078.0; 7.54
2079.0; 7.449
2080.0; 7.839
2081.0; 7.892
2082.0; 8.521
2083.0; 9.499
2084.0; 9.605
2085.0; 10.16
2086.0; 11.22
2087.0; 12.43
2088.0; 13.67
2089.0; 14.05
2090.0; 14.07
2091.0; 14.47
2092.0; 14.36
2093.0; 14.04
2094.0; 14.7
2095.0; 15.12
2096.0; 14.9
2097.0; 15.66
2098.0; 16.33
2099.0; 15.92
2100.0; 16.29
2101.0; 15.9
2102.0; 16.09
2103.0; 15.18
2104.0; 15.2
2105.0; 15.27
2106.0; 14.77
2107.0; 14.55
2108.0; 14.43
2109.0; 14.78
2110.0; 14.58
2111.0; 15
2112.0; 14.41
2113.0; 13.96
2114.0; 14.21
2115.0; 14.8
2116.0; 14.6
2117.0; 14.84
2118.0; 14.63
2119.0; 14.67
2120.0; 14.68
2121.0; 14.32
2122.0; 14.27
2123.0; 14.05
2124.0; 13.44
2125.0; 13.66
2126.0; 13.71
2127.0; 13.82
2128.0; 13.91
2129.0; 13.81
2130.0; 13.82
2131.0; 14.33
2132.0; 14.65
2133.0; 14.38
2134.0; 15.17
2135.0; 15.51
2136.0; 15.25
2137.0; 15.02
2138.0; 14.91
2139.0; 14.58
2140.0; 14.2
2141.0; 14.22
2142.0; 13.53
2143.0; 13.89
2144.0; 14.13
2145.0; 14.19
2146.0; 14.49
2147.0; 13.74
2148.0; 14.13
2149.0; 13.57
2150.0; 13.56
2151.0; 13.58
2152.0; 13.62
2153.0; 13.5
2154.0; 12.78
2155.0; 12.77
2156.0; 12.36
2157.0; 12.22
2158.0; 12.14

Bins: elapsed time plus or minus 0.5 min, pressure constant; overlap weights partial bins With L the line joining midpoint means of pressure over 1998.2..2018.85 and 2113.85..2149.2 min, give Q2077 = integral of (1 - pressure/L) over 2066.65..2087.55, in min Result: 3.4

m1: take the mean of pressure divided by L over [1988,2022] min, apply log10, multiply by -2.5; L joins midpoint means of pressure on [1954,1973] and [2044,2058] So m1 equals 0.35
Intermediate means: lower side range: 11.4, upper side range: 11.7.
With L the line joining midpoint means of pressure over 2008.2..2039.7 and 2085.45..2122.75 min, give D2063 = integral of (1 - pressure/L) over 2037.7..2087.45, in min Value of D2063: 6.18 min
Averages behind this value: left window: 11.2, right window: 14.6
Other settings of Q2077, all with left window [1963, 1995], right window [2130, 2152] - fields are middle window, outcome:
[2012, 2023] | -1.3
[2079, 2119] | -3.2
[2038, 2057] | -2.0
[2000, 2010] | 0.3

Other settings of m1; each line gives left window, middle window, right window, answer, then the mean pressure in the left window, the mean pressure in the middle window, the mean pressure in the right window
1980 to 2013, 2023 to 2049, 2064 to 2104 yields -0.25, 7.21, 11.9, 12.3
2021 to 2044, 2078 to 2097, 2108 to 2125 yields 0.15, 11.9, 11.9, 14.4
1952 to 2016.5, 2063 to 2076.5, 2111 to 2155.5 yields 0.02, 8.88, 11.7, 14.2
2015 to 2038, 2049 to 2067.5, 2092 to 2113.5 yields 0.08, 11.6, 12.2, 15.1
